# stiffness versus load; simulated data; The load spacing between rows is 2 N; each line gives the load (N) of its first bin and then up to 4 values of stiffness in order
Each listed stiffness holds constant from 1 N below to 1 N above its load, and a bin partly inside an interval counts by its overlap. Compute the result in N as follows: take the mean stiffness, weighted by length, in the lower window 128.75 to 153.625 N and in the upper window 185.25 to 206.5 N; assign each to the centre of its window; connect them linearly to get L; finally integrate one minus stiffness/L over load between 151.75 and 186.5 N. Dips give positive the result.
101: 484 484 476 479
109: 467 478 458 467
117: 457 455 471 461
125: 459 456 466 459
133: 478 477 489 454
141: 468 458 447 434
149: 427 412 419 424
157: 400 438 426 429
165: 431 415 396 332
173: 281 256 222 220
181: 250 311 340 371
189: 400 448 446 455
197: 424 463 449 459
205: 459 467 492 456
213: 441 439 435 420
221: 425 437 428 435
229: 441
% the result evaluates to 7.13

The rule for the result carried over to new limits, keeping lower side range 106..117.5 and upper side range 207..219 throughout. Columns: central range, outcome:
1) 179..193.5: 3.24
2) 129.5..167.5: 1.65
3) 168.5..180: 4.47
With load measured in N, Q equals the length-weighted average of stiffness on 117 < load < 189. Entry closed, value 404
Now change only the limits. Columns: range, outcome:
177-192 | 327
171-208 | 372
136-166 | 437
